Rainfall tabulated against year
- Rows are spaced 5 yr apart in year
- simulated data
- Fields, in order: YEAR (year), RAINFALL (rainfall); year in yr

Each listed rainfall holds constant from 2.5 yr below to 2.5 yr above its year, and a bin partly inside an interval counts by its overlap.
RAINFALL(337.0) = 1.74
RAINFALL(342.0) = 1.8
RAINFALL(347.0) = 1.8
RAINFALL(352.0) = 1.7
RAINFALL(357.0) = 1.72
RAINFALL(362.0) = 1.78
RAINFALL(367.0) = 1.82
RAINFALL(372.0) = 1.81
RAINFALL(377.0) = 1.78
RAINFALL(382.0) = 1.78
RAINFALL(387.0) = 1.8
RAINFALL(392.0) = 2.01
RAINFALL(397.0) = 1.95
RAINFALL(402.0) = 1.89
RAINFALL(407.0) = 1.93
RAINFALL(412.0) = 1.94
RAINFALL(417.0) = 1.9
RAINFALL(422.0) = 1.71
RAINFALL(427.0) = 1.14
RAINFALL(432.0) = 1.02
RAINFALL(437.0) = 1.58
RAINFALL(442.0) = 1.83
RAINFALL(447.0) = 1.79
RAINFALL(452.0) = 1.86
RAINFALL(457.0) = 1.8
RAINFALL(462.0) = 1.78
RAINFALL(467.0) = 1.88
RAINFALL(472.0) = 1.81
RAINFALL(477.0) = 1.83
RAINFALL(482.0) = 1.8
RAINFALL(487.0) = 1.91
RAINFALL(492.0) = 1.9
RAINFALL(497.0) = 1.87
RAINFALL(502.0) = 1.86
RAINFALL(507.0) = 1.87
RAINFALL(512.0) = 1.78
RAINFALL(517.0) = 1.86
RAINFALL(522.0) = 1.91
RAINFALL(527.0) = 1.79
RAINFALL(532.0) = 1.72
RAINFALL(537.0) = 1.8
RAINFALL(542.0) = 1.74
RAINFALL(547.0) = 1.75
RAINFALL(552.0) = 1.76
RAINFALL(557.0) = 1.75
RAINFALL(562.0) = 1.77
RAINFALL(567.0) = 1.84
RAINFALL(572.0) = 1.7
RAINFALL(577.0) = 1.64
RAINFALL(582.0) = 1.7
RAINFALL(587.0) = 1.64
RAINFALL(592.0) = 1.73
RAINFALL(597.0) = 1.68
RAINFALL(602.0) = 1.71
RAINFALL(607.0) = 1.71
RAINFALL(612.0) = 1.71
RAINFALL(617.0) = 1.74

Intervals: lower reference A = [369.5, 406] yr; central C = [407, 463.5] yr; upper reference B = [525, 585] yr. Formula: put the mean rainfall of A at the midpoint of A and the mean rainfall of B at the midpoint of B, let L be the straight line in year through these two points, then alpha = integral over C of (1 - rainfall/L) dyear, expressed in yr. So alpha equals 4.68 yr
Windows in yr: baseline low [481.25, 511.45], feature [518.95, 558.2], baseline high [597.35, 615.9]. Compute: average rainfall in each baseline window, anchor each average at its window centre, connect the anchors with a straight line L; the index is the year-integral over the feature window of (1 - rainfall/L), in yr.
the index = 0.58 yr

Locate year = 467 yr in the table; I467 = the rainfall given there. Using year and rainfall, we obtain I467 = 1.88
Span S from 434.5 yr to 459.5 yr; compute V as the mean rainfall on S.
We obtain 1.77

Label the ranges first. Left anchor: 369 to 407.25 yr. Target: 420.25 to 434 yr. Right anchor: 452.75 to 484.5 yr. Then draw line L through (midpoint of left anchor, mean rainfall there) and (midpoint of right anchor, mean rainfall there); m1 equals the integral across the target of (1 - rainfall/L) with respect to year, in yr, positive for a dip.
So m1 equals 4.22 yr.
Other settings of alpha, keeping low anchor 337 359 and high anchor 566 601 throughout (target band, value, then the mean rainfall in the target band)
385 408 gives -2.3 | 1.92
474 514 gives -3.1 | 1.85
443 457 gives -0.7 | 1.82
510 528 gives -1.3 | 1.84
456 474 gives -1.0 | 1.82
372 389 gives -0.4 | 1.79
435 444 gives 0.1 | 1.7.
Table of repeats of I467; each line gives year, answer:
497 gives 1.87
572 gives 1.7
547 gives 1.75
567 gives 1.84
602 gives 1.71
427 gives 1.14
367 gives 1.82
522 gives 1.91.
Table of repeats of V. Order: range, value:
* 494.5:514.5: 1.85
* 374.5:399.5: 1.86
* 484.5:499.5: 1.89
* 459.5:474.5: 1.82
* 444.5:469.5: 1.82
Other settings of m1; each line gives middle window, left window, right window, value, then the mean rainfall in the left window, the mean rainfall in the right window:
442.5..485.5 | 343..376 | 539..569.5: -1.2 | 1.77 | 1.77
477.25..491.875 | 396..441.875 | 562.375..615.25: -1.5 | 1.67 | 1.71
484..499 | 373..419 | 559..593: -0.8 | 1.88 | 1.72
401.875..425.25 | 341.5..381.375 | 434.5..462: -1.0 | 1.78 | 1.77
